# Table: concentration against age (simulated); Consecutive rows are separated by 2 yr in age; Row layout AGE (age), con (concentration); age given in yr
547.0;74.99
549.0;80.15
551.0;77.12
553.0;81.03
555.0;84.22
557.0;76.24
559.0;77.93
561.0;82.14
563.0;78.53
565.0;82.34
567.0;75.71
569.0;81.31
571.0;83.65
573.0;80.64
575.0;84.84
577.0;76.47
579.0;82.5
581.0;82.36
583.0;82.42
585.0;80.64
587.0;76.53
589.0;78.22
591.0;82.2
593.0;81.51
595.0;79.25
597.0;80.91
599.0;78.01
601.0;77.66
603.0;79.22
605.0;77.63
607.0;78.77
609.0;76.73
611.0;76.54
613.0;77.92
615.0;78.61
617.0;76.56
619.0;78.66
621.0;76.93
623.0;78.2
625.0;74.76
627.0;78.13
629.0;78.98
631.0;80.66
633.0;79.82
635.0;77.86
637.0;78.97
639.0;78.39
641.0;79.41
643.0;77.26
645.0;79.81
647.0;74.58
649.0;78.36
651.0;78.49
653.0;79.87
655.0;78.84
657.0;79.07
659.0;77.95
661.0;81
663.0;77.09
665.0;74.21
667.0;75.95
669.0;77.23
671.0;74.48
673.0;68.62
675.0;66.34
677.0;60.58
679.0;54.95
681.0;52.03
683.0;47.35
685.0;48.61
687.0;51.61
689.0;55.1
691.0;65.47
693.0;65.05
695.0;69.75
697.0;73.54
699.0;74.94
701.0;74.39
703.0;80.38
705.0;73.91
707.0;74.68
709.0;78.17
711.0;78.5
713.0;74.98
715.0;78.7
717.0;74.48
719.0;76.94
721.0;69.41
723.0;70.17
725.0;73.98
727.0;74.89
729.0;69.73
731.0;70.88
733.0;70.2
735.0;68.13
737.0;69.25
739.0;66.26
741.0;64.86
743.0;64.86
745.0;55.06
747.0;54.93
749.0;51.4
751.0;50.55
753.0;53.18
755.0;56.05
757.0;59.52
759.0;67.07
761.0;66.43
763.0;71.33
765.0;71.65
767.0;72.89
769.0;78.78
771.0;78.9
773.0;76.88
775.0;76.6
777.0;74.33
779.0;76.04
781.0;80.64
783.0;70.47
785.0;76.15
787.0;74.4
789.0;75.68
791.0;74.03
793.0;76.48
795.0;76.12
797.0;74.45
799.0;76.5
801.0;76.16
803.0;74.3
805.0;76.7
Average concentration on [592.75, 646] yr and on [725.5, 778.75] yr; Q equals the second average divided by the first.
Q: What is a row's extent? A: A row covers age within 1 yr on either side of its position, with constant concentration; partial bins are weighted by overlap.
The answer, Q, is 0.85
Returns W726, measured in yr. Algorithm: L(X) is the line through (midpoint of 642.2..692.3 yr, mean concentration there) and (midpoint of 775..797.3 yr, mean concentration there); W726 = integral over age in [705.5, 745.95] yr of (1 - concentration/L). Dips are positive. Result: 0.58 yr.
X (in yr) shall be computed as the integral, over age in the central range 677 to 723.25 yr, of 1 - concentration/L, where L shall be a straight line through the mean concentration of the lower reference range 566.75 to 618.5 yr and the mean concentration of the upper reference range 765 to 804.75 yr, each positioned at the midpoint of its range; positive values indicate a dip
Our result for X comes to 5.73 yr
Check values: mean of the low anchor 79.5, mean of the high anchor 75.7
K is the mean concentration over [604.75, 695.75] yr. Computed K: 72.9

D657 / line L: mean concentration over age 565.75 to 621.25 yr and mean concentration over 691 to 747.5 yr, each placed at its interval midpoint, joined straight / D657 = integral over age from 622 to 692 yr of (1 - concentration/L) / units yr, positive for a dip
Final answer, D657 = 3.1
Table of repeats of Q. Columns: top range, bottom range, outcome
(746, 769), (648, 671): 0.80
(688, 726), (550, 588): 0.91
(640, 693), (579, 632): 0.88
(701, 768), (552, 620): 0.86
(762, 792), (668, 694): 1.24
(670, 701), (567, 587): 0.77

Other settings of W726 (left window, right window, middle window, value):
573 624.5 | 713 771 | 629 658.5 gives -1.3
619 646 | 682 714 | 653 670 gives -0.9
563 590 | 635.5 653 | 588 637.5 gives 0.5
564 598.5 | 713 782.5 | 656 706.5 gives 3.8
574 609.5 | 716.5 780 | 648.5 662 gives -0.7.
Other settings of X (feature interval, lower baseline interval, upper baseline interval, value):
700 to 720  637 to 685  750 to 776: -1.83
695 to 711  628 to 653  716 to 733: -0.33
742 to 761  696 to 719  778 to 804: 4.59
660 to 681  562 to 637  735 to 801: 1.37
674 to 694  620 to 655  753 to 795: 5.13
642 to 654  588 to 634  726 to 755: -0.65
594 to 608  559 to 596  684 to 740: 0.00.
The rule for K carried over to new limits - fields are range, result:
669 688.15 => 59.2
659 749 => 68.6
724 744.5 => 69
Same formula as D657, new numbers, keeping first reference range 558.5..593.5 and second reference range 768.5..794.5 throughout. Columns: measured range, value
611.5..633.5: 0.4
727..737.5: 1.0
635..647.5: 0.1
